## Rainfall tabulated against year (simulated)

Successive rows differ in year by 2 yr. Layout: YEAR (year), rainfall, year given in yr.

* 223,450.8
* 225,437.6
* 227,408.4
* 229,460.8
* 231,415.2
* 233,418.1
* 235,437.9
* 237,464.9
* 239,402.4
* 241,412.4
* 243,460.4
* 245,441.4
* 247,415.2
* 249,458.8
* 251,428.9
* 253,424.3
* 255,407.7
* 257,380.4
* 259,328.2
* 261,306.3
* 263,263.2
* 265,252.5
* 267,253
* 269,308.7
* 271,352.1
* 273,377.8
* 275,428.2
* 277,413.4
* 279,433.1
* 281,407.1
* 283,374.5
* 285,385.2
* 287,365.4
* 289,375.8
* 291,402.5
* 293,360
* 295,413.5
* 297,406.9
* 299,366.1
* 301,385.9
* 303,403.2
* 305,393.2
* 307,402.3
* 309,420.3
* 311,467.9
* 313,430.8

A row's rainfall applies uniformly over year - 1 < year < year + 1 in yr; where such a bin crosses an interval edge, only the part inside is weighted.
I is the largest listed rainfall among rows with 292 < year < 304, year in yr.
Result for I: 413.5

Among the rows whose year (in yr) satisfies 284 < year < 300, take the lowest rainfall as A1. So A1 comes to 360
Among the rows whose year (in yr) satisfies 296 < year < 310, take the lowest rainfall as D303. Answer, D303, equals 366.1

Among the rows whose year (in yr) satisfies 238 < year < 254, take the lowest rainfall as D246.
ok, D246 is 402.4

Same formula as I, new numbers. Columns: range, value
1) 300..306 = 403.2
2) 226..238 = 464.9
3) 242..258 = 460.4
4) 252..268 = 424.3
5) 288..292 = 402.5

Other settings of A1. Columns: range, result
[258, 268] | 252.5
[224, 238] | 408.4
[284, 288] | 365.4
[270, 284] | 352.1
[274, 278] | 413.4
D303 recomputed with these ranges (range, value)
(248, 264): 263.2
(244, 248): 415.2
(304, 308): 393.2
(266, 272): 253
